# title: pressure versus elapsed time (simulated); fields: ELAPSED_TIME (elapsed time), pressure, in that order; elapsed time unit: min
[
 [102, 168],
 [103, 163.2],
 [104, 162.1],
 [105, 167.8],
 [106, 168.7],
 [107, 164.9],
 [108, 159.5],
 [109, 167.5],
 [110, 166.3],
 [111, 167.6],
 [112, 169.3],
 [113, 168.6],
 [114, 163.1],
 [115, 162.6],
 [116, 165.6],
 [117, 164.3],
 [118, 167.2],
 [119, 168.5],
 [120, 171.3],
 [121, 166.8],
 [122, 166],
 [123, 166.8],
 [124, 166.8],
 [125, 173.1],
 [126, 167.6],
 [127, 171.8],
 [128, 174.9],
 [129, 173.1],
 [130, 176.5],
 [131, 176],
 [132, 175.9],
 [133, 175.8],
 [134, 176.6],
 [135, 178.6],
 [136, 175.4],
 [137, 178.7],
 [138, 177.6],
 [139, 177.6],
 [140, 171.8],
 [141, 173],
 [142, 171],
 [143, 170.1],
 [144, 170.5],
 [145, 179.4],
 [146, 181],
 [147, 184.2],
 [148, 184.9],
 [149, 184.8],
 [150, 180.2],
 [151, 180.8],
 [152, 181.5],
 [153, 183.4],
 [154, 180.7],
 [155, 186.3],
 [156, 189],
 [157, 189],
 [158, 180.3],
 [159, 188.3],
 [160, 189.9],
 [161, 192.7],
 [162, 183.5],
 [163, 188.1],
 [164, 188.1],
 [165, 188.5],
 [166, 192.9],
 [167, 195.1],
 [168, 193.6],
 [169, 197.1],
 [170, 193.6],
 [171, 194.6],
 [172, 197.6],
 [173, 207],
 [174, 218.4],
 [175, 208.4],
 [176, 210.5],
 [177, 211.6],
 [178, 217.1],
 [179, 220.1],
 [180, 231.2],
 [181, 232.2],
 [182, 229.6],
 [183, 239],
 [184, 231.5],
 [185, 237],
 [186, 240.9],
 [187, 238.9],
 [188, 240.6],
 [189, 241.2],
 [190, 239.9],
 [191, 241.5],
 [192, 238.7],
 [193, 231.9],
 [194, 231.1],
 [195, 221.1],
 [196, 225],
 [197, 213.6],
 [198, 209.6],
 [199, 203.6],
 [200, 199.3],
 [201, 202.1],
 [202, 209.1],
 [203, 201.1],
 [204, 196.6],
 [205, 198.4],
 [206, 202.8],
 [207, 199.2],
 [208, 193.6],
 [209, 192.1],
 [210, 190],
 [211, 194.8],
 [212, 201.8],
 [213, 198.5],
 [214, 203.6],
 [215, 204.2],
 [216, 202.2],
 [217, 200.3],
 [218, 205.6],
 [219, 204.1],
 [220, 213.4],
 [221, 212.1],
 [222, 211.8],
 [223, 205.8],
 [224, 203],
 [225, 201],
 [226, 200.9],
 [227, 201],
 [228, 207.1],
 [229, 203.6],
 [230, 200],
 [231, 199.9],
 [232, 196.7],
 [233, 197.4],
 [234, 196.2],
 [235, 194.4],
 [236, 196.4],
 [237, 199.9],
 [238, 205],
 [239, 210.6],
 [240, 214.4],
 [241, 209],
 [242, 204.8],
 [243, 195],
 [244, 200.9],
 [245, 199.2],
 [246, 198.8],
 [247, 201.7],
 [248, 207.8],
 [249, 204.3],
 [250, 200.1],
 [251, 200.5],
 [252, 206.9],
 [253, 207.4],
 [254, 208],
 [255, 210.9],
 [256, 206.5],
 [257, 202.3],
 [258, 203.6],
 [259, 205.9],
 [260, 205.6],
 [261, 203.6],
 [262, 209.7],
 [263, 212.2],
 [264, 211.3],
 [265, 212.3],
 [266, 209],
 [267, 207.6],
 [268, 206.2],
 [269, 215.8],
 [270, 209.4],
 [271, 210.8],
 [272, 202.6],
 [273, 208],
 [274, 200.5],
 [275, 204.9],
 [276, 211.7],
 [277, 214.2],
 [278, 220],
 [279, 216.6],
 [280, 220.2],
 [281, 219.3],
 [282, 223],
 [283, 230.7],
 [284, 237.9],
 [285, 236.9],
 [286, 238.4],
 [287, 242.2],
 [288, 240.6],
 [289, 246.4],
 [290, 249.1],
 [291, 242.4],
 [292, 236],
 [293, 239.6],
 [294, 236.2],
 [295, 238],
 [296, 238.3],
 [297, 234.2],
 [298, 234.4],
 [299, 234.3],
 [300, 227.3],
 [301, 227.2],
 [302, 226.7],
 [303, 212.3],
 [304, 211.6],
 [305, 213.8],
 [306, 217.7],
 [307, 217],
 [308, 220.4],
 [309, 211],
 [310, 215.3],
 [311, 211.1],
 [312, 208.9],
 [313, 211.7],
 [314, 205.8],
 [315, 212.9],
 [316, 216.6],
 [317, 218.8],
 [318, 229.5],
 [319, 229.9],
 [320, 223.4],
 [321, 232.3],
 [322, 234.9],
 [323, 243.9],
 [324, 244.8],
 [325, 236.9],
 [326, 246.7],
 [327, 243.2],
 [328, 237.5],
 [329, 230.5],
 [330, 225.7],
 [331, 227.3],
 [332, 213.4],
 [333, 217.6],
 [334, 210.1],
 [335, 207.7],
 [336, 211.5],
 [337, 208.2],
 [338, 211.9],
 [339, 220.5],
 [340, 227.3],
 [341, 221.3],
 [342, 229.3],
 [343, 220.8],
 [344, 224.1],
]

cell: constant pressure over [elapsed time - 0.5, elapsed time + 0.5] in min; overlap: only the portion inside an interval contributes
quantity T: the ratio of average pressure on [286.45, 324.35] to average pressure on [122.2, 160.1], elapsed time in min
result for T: 1.3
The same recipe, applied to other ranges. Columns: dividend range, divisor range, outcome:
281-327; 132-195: 1.14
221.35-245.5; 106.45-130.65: 1.20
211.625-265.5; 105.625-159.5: 1.17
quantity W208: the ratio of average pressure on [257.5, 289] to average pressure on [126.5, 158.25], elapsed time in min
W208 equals 1.2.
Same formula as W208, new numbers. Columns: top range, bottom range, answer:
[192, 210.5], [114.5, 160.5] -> 1.18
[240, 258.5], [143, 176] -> 1.08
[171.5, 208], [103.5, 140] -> 1.29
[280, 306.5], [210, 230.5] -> 1.14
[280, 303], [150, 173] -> 1.24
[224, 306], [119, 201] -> 1.09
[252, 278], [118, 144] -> 1.21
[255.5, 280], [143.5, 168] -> 1.13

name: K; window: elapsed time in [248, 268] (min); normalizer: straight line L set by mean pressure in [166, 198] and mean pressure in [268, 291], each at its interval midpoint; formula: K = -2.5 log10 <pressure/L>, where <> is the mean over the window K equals 0.08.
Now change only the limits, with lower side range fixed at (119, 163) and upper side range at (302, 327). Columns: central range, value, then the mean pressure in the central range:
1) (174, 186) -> -0.20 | 225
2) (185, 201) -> -0.19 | 227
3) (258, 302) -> -0.04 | 222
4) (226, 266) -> 0.00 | 204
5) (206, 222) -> -0.03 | 201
